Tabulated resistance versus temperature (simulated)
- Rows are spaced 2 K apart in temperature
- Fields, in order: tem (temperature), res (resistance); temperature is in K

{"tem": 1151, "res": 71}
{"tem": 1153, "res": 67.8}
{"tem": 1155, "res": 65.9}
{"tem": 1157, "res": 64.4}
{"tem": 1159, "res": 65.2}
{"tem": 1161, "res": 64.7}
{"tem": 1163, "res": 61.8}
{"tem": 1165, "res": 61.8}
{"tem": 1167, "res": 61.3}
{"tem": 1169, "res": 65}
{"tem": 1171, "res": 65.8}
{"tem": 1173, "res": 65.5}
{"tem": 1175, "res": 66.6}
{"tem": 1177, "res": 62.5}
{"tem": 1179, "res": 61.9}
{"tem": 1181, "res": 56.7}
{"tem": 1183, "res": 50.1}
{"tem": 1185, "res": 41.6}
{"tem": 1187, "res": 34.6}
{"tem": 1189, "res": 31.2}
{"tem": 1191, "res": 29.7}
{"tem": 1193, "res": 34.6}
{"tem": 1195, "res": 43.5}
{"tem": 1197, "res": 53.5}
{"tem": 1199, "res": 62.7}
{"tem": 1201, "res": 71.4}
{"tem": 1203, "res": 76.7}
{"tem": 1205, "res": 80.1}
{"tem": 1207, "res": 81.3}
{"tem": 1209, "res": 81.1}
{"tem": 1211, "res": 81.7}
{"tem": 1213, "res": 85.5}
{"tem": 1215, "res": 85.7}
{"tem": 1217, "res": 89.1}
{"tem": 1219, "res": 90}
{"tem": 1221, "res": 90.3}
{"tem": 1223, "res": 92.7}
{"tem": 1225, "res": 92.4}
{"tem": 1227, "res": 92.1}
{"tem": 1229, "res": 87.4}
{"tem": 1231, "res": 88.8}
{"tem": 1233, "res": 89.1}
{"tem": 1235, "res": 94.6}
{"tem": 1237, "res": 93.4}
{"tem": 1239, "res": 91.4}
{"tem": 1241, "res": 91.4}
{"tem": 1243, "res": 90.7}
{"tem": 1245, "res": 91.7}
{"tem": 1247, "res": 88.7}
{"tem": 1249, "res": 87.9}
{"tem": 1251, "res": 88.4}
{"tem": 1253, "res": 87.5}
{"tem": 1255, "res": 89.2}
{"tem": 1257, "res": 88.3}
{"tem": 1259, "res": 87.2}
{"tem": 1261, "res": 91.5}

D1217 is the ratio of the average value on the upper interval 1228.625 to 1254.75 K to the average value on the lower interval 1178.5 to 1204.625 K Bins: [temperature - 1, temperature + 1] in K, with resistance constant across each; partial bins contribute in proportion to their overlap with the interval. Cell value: 1.79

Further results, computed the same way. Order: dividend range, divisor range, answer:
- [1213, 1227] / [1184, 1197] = 2.41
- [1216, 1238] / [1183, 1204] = 1.89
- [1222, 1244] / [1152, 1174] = 1.42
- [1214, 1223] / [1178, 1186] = 1.70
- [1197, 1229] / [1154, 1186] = 1.35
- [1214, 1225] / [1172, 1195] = 1.86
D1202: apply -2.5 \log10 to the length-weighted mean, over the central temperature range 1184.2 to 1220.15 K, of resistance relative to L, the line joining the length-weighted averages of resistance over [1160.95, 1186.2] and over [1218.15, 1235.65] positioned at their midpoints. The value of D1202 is 0.21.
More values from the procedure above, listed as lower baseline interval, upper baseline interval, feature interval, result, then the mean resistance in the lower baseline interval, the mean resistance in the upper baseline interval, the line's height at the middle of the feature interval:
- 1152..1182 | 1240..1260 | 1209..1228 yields -0.12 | 63.8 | 89.1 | 79.5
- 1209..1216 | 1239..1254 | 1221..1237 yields -0.05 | 83.8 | 89.6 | 86.6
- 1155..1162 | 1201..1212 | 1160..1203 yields 0.28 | 64.9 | 79.4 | 71.9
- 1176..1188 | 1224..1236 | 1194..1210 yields -0.01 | 51.2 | 90.7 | 67.7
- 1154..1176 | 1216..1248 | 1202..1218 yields -0.01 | 64.4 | 90.9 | 82.2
